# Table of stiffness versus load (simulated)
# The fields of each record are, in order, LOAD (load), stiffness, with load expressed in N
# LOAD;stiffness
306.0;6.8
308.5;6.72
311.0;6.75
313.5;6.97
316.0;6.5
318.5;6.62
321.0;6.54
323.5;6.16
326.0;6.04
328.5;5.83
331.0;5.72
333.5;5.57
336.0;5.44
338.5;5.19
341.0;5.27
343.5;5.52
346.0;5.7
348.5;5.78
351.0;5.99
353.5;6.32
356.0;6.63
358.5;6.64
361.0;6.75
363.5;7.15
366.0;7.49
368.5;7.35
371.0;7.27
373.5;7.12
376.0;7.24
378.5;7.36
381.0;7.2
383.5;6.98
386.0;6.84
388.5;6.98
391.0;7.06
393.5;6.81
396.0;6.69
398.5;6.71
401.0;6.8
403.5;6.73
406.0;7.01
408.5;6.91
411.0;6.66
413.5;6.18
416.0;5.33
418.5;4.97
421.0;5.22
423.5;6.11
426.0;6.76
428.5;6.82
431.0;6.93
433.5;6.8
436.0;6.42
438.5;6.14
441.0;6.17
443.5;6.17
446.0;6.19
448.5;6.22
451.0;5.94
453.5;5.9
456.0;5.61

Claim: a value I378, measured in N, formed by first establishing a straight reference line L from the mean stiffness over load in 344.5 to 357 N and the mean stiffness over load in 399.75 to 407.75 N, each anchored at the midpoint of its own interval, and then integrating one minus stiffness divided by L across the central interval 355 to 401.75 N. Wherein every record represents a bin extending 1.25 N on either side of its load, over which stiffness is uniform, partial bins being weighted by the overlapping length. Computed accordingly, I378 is -3.9 N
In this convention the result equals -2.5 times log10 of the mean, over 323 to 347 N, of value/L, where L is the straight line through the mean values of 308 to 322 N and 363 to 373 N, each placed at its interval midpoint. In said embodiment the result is 0.224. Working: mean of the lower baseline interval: 6.68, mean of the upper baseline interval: 7.31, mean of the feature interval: 5.63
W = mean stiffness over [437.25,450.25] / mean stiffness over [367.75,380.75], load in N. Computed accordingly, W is 0.85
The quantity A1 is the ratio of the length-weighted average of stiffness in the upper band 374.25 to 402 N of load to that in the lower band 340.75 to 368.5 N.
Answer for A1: 1.1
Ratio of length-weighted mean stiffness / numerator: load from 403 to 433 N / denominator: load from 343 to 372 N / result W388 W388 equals 0.96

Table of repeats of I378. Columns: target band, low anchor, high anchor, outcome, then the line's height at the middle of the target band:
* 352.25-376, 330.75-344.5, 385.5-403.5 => -3.5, 6.08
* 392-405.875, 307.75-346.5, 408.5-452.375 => -1.4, 6.15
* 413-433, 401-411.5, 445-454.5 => 1.4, 6.54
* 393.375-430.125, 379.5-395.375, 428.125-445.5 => 1.9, 6.72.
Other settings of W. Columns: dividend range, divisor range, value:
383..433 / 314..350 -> 1.11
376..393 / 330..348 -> 1.29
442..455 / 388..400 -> 0.89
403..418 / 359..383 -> 0.89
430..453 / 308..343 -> 1.04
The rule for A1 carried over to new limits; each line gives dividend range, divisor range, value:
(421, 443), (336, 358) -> 1.11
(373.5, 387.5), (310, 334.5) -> 1.14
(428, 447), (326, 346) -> 1.16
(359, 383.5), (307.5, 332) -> 1.12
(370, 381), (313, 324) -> 1.10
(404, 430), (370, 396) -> 0.88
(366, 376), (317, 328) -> 1.15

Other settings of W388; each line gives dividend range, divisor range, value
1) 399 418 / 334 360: 1.11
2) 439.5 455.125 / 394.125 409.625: 0.89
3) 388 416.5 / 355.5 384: 0.94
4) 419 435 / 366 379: 0.87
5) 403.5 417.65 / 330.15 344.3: 1.18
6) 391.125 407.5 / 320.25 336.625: 1.15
